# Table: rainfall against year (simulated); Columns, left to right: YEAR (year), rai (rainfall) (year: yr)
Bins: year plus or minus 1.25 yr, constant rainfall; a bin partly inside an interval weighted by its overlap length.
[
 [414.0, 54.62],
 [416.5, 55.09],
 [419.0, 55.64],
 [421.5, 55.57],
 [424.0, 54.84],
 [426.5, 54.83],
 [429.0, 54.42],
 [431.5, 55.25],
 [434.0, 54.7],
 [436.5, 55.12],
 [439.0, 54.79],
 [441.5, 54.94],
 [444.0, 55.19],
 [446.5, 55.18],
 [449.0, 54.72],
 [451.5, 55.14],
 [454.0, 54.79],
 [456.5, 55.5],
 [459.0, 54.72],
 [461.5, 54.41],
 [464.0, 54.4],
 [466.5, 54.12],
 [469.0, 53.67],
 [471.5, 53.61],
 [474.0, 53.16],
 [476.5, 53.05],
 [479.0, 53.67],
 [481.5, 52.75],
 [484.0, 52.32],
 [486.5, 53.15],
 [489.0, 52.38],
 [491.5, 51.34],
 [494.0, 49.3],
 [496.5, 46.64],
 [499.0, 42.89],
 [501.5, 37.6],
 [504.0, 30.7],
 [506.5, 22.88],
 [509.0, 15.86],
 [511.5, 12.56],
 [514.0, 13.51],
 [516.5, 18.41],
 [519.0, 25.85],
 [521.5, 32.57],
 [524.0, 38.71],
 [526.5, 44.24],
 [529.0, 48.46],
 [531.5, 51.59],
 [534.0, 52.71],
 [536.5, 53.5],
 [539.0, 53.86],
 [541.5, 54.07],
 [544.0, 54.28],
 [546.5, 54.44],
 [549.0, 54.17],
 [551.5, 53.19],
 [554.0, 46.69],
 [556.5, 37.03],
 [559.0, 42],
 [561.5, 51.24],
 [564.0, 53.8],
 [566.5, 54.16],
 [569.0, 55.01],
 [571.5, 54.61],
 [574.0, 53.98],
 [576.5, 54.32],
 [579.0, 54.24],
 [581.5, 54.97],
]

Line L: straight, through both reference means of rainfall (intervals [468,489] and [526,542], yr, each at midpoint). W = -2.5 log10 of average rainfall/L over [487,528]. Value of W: 0.47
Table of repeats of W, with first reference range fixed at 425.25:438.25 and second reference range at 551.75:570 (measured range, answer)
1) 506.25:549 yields 0.274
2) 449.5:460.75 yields -0.025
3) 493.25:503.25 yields 0.196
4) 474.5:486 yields -0.009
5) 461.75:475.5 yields -0.014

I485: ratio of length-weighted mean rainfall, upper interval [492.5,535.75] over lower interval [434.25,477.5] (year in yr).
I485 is 0.64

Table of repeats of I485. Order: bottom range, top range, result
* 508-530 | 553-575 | 1.80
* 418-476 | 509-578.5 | 0.82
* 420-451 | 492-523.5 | 0.54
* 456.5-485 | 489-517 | 0.60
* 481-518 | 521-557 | 1.35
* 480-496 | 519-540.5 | 0.89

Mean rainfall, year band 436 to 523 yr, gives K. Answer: 45.4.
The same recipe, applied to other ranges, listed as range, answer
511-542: 38.7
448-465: 54.8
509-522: 19.4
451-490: 53.8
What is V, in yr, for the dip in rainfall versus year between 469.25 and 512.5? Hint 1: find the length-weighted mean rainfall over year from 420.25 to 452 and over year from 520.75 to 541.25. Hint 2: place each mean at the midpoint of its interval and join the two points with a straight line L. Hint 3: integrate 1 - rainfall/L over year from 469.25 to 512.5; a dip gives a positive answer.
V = 6.3 yr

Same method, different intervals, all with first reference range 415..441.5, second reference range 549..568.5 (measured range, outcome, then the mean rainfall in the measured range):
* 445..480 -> -0.6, 54.3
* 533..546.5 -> -1.1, 53.8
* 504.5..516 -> 7.6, 17.3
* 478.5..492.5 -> -0.1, 52.6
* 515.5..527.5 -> 4.4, 32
